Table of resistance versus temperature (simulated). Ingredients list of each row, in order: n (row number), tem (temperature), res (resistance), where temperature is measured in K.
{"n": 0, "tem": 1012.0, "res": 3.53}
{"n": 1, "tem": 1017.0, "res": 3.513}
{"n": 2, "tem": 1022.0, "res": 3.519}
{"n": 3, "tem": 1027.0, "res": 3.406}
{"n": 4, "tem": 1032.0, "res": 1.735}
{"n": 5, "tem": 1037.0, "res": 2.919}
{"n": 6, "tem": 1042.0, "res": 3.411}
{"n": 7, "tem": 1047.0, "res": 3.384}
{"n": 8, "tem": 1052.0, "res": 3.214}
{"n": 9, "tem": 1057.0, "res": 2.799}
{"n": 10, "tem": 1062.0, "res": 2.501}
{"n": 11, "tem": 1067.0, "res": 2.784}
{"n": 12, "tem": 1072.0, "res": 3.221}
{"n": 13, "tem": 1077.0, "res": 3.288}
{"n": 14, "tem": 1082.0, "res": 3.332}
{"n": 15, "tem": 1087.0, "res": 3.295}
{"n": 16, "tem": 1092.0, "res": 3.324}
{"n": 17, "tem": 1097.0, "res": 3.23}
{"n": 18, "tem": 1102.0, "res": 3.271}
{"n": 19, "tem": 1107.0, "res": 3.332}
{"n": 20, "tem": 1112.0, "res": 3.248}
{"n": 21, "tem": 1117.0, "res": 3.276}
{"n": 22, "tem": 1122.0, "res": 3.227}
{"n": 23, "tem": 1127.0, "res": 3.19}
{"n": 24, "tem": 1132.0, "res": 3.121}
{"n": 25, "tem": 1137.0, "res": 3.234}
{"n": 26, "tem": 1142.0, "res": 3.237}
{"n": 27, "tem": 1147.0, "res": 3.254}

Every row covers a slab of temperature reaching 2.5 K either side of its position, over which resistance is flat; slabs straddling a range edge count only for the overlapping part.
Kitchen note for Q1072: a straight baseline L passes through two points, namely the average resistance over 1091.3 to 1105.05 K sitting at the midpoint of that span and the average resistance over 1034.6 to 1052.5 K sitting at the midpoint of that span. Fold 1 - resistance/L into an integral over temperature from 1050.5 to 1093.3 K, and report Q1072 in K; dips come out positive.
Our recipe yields 2.37 K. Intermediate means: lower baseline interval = 3.24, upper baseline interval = 3.27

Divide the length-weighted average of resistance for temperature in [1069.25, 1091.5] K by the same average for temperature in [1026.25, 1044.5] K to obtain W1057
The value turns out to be 1.17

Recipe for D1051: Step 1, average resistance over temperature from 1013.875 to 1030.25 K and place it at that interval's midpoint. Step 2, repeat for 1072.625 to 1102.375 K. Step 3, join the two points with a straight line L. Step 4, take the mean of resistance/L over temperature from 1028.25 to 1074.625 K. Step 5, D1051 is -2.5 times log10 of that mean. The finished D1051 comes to 0.156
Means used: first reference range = 3.4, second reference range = 3.29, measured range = 2.9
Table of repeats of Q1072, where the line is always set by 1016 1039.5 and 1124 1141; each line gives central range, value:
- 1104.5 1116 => -0.5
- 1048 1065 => 0.9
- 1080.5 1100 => -1.2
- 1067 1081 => -0.5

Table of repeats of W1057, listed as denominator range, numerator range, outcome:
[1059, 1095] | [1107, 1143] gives 1.04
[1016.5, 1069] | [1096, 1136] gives 1.08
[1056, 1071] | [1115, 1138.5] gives 1.17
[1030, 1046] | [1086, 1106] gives 1.18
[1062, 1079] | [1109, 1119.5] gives 1.09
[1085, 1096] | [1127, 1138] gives 0.96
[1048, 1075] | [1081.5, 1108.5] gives 1.12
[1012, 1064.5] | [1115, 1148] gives 1.05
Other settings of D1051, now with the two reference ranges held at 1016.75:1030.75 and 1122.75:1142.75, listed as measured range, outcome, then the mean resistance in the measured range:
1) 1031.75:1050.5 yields 0.10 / 3.02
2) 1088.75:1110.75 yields -0.02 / 3.29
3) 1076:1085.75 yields -0.02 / 3.31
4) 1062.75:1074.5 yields 0.12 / 2.93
